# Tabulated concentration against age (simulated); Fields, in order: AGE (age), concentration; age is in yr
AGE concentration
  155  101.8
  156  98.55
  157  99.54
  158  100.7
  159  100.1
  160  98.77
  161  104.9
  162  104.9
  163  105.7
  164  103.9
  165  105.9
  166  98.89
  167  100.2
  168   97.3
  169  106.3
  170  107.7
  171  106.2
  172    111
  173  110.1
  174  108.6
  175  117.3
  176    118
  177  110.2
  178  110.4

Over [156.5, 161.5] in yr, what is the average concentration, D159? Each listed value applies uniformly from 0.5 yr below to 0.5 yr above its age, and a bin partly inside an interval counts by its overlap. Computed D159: 101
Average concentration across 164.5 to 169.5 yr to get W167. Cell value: 102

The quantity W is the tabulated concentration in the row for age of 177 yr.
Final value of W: 110.2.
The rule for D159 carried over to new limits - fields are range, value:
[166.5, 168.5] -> 98.8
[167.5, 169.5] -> 102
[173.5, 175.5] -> 113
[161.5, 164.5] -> 105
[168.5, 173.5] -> 108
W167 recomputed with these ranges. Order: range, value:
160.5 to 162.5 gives 105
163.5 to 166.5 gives 103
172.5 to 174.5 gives 109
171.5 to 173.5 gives 111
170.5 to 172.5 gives 109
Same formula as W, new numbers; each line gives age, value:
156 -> 98.55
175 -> 117.3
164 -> 103.9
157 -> 99.54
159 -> 100.1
